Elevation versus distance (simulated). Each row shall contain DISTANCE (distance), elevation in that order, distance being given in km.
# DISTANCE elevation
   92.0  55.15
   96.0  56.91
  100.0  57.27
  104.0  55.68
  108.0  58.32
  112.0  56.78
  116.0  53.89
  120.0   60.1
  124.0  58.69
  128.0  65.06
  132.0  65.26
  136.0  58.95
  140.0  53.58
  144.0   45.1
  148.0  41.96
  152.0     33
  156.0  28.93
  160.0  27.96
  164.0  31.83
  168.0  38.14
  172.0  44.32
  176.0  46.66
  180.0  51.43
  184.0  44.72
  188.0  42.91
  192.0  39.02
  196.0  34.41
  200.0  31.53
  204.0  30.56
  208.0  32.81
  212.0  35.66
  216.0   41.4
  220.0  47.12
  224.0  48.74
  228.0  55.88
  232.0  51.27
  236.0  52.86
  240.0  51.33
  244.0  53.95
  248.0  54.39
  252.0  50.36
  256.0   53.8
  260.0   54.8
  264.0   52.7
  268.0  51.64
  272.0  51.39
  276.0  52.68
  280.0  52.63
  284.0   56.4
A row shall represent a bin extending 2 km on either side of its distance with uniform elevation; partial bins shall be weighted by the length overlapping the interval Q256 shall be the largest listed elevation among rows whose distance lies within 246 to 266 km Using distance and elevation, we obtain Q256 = 54.8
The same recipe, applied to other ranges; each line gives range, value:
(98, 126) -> 60.1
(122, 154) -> 65.26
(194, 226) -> 48.74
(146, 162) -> 41.96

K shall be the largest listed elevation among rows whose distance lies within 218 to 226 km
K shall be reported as 48.74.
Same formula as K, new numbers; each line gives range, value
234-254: 54.39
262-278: 52.7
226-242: 55.88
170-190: 51.43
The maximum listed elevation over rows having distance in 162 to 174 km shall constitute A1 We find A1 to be 44.32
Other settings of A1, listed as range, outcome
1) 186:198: 42.91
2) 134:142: 58.95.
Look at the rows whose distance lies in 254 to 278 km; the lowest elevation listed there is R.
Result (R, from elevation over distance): 51.39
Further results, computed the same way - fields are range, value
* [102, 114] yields 55.68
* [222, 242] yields 48.74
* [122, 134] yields 58.69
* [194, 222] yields 30.56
